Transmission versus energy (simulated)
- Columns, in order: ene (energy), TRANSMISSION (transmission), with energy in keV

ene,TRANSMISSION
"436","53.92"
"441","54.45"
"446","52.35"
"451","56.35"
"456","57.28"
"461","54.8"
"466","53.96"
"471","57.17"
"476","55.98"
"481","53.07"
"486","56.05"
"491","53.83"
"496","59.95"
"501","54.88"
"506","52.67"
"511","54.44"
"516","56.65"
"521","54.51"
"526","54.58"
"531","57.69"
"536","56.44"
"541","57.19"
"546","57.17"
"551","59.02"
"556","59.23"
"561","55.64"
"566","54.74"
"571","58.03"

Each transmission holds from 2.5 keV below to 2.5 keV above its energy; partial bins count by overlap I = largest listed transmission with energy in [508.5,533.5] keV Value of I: 57.69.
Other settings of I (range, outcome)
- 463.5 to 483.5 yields 57.17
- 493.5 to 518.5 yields 59.95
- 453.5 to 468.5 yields 57.28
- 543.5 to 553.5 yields 59.02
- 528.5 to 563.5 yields 59.23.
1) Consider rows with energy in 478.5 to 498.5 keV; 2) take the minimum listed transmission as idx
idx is 53.07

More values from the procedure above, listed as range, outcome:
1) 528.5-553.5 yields 56.44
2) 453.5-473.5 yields 53.96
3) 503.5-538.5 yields 52.67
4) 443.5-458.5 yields 52.35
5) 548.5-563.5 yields 55.64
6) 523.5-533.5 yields 54.58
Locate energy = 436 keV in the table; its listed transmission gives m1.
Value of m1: 53.92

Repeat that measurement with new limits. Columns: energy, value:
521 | 54.51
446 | 52.35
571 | 58.03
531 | 57.69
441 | 54.45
